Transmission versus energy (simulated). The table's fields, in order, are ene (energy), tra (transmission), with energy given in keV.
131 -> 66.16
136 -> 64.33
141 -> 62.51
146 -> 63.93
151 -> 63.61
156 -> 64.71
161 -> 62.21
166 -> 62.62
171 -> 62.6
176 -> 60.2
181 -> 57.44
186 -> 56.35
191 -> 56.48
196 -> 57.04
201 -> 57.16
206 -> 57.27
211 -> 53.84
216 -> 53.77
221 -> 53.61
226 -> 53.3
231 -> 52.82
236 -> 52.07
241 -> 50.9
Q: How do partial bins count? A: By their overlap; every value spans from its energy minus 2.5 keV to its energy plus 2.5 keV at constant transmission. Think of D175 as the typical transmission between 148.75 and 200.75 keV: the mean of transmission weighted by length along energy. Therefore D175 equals 60.2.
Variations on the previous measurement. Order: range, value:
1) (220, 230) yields 53.3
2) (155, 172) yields 62.9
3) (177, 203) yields 57.1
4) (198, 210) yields 56.8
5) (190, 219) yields 55.9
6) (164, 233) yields 56.7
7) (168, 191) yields 58.9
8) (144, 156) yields 64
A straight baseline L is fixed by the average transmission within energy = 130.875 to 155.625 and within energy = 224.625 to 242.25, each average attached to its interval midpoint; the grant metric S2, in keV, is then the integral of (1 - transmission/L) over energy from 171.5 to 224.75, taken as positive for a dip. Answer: 0.4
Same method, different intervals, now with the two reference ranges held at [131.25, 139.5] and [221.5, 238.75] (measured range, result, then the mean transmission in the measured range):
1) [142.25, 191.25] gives -0.4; 61.3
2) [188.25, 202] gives 0.1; 56.9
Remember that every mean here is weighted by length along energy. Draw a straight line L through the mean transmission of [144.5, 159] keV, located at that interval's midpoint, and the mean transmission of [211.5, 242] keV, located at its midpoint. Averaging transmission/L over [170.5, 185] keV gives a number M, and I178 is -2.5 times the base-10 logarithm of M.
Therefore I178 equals 0.02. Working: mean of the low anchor 64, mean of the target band 59.3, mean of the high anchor 52.9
